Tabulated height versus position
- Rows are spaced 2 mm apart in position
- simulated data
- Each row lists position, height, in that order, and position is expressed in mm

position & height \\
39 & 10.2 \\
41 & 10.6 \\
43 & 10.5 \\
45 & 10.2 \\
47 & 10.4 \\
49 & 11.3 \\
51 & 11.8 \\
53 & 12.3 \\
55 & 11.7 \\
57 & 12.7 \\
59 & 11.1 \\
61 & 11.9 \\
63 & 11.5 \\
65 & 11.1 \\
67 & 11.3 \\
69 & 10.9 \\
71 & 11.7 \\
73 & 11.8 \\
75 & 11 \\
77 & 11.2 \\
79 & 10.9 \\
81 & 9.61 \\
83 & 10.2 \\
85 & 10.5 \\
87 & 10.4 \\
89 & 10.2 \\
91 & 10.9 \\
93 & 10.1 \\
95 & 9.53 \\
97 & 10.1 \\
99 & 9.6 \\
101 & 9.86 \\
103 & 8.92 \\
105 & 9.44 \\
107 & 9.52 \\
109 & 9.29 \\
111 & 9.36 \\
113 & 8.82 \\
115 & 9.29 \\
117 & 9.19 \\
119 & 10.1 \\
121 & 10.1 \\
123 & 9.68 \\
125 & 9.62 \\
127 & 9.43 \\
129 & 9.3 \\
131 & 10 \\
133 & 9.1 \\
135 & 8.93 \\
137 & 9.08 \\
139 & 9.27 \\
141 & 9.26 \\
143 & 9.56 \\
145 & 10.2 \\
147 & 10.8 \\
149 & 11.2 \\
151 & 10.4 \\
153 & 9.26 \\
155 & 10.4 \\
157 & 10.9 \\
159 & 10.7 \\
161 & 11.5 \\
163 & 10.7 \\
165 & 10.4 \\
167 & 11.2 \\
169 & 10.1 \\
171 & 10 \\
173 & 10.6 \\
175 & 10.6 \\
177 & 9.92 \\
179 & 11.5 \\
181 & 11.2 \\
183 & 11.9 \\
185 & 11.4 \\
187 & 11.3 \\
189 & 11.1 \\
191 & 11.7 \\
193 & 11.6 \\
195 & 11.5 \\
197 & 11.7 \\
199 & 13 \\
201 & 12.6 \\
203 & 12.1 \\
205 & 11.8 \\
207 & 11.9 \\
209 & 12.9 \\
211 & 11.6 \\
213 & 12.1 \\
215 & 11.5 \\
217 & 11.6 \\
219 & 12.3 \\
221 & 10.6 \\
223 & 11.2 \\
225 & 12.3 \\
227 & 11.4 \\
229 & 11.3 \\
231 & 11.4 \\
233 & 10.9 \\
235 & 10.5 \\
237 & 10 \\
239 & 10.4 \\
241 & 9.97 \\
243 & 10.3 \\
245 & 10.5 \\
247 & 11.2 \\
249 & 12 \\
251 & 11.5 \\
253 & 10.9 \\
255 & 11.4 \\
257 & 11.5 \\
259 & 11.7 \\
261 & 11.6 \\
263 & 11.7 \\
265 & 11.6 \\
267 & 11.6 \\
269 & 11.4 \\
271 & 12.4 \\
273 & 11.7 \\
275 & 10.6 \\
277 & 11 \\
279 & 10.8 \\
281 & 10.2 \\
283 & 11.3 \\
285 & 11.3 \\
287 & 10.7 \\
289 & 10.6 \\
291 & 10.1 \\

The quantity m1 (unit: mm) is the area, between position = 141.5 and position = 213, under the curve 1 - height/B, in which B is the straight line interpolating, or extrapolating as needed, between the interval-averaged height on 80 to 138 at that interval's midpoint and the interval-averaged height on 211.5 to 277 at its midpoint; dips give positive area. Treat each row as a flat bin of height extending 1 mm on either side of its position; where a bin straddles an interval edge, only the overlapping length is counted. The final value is -4.3 mm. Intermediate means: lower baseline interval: 9.66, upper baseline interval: 11.3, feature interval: 11.1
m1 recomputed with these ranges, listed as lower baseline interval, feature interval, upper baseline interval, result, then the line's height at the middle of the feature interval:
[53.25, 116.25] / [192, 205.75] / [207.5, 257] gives -1.2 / 11.1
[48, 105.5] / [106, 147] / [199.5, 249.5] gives 5.7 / 11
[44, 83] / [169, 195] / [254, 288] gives 0.6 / 11.3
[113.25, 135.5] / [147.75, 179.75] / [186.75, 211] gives 0.6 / 10.8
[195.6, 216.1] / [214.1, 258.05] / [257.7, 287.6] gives 2.3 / 11.7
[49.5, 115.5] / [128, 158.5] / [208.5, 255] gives 2.8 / 10.8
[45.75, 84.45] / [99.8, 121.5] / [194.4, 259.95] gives 3.6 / 11.3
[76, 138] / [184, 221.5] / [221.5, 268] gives -3.8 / 10.7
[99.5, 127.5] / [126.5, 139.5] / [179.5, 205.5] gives 1.0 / 10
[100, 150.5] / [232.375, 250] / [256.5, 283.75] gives 0.6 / 11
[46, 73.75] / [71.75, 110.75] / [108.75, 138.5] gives 1.3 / 10.5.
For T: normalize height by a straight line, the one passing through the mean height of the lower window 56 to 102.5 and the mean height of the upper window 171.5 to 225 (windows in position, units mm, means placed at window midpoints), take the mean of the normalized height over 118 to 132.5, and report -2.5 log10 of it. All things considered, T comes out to 0.14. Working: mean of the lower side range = 10.8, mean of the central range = 9.72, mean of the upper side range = 11.6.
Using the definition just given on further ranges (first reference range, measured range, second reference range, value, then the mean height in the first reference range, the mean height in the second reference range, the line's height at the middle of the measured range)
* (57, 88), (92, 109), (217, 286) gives 0.154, 11.1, 11.2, 11.1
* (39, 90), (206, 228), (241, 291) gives -0.058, 11.1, 11.2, 11.2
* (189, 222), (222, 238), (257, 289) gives 0.052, 11.9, 11.3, 11.7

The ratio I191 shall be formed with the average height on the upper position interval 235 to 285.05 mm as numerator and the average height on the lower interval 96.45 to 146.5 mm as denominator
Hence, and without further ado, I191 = 1.17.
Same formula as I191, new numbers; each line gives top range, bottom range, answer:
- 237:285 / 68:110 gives 1.09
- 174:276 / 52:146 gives 1.12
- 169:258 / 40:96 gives 1.03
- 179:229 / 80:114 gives 1.20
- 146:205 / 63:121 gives 1.09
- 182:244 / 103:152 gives 1.19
